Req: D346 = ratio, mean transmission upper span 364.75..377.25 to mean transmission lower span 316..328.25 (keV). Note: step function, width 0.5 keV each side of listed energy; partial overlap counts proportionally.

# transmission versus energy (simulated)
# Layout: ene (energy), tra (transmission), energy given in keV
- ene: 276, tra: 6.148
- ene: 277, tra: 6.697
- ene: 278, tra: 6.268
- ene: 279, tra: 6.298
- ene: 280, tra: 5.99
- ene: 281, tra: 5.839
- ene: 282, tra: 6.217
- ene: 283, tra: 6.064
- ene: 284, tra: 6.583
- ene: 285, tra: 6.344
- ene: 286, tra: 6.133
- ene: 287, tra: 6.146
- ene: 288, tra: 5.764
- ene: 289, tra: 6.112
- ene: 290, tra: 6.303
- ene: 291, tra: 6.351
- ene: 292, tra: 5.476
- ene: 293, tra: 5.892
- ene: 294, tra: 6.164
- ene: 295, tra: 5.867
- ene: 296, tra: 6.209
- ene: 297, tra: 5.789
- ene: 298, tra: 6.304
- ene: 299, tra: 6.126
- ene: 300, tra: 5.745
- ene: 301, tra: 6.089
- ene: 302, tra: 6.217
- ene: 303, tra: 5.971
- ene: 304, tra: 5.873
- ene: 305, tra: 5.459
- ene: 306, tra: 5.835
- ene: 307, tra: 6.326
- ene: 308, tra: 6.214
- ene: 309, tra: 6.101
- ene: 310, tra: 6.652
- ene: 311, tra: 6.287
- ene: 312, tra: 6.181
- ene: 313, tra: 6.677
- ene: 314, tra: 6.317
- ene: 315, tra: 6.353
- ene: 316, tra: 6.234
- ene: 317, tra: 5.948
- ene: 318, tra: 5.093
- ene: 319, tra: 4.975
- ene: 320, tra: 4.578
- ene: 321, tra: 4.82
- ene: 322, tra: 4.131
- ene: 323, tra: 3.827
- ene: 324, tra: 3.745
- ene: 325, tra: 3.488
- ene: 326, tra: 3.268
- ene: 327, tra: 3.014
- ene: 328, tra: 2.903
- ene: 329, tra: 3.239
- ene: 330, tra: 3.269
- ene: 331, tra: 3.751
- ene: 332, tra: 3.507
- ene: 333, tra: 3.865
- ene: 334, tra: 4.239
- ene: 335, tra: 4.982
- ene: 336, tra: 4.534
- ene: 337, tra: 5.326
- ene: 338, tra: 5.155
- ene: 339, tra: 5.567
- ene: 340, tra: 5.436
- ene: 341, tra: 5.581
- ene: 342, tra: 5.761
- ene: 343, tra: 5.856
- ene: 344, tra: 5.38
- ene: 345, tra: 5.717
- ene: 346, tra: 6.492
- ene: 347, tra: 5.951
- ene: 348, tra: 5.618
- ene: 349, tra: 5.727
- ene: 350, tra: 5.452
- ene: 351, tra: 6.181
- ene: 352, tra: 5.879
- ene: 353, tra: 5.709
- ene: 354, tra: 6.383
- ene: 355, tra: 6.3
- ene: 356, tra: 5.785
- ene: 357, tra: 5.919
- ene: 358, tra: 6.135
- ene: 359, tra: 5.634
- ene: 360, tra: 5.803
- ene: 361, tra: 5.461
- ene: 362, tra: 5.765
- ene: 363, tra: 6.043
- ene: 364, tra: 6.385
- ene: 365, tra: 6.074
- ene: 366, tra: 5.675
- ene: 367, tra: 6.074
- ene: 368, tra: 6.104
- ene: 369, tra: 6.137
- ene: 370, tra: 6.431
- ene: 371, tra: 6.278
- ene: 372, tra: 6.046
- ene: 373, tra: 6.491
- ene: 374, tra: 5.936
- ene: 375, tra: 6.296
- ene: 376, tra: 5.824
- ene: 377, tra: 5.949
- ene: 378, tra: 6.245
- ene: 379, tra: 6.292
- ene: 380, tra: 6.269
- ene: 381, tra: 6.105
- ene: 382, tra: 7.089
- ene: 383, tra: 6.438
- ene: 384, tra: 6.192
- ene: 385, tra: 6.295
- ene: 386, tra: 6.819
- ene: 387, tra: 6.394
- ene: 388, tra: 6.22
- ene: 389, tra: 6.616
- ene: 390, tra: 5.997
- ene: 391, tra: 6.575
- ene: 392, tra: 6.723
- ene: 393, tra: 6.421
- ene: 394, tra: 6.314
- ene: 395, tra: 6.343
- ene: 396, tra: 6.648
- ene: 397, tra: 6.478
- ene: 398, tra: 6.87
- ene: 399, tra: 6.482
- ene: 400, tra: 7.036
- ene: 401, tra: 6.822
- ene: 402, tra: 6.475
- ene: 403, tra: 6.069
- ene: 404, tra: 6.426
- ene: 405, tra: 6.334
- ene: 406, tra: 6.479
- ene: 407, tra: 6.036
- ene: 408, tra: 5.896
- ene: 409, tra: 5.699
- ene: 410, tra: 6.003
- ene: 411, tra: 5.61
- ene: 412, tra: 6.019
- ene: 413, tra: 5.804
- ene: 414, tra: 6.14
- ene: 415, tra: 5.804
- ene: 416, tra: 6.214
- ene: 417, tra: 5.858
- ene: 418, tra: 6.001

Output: 1.43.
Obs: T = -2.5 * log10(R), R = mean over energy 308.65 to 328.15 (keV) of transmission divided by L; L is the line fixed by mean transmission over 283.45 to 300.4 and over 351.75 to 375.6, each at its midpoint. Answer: 0.20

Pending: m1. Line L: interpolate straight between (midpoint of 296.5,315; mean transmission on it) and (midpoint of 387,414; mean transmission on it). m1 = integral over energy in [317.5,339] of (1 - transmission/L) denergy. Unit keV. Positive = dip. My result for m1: 7.2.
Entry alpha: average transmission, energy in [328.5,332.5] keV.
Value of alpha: 3.44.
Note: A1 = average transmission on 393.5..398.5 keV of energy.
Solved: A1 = 6.53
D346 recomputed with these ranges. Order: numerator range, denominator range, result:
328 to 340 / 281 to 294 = 0.70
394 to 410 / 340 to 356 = 1.09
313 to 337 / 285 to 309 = 0.73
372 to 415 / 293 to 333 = 1.20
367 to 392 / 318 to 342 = 1.47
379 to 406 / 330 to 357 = 1.21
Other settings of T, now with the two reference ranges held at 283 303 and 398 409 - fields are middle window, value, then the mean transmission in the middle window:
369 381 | 0.023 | 6.18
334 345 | 0.168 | 5.32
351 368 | 0.057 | 5.95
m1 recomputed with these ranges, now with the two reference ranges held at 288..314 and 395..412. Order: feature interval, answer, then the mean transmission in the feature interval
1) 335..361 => 2.0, 5.71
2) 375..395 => -0.2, 6.35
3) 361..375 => 0.3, 6.09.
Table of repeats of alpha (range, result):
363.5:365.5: 6.23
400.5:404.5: 6.45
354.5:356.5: 6.04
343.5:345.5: 5.55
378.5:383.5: 6.44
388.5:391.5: 6.4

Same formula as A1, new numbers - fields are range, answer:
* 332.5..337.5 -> 4.59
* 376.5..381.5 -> 6.17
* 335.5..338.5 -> 5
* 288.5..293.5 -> 6.03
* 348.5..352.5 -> 5.81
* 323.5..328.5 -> 3.28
